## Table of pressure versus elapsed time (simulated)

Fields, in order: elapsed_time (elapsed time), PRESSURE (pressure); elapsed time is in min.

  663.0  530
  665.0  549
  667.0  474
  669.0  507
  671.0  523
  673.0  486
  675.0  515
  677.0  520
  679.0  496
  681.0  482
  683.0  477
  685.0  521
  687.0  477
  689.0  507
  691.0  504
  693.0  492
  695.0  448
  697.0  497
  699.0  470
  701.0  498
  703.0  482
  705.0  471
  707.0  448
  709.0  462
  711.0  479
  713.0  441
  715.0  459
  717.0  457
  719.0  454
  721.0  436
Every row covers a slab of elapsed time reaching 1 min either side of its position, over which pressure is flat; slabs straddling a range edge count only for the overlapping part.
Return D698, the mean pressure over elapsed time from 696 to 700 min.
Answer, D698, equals 484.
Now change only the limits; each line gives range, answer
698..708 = 474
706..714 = 458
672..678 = 507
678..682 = 489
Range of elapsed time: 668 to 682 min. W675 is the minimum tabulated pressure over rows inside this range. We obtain 482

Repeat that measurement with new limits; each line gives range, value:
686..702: 448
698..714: 441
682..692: 477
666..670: 474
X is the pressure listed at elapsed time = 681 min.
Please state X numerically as 482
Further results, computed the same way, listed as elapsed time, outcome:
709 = 462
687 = 477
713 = 441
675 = 515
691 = 504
